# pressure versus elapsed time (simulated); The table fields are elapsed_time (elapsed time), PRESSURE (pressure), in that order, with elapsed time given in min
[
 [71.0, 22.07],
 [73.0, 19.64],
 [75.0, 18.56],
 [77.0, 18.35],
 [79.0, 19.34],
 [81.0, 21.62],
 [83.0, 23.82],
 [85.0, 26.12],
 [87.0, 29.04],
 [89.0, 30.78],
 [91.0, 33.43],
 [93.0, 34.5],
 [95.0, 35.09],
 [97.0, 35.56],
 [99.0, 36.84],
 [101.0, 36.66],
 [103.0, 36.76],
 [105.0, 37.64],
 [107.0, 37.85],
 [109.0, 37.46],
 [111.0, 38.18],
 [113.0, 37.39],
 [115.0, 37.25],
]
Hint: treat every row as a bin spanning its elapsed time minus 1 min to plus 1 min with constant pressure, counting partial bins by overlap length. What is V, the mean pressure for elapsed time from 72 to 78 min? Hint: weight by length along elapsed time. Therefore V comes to 18.8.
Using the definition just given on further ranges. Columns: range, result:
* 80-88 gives 25.1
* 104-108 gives 37.7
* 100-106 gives 37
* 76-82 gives 19.8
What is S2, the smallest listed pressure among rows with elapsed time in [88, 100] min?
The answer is 30.78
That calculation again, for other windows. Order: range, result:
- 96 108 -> 35.56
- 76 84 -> 18.35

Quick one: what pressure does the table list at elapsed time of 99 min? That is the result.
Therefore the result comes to 36.84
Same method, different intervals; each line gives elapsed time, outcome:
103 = 36.76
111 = 38.18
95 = 35.09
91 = 33.43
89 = 30.78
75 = 18.56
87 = 29.04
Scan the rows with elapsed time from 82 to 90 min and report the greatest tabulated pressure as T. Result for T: 30.78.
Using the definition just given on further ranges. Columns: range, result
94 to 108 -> 37.85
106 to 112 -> 38.18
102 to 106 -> 37.64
